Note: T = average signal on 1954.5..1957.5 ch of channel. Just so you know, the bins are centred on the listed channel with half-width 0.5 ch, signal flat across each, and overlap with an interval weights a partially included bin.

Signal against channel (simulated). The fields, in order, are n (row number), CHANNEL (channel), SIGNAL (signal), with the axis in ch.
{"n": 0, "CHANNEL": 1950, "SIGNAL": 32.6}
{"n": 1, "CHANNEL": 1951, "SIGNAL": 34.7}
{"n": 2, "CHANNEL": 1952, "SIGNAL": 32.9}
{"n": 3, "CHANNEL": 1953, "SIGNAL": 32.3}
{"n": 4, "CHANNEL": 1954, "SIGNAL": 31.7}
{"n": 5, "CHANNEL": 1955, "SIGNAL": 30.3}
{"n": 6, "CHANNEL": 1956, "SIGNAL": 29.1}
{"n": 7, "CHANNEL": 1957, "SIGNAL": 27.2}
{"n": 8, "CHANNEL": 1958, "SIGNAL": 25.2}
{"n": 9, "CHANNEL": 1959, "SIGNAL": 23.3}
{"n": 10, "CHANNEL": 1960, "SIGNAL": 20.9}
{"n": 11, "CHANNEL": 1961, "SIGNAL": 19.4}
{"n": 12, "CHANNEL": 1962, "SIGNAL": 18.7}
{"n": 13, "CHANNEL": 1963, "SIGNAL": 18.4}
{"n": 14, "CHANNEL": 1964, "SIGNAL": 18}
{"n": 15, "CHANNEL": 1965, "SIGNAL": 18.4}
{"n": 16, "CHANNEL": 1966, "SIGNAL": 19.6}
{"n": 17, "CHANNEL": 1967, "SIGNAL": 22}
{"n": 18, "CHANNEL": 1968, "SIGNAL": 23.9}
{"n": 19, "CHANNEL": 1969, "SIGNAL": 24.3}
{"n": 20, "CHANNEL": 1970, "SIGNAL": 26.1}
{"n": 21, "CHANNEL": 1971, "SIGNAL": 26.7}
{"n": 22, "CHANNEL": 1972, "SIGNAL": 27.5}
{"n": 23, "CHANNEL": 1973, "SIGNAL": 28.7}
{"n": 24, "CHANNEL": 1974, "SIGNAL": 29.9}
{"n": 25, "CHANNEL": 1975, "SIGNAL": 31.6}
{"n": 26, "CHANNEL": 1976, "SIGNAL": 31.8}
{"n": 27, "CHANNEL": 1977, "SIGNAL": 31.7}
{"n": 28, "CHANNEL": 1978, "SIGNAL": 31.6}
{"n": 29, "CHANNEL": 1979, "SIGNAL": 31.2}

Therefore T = 28.9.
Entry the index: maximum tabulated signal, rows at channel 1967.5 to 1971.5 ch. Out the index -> 26.7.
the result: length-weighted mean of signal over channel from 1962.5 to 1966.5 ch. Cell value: 18.6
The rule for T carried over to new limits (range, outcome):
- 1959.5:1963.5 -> 19.3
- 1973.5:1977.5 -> 31.2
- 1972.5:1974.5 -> 29.3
